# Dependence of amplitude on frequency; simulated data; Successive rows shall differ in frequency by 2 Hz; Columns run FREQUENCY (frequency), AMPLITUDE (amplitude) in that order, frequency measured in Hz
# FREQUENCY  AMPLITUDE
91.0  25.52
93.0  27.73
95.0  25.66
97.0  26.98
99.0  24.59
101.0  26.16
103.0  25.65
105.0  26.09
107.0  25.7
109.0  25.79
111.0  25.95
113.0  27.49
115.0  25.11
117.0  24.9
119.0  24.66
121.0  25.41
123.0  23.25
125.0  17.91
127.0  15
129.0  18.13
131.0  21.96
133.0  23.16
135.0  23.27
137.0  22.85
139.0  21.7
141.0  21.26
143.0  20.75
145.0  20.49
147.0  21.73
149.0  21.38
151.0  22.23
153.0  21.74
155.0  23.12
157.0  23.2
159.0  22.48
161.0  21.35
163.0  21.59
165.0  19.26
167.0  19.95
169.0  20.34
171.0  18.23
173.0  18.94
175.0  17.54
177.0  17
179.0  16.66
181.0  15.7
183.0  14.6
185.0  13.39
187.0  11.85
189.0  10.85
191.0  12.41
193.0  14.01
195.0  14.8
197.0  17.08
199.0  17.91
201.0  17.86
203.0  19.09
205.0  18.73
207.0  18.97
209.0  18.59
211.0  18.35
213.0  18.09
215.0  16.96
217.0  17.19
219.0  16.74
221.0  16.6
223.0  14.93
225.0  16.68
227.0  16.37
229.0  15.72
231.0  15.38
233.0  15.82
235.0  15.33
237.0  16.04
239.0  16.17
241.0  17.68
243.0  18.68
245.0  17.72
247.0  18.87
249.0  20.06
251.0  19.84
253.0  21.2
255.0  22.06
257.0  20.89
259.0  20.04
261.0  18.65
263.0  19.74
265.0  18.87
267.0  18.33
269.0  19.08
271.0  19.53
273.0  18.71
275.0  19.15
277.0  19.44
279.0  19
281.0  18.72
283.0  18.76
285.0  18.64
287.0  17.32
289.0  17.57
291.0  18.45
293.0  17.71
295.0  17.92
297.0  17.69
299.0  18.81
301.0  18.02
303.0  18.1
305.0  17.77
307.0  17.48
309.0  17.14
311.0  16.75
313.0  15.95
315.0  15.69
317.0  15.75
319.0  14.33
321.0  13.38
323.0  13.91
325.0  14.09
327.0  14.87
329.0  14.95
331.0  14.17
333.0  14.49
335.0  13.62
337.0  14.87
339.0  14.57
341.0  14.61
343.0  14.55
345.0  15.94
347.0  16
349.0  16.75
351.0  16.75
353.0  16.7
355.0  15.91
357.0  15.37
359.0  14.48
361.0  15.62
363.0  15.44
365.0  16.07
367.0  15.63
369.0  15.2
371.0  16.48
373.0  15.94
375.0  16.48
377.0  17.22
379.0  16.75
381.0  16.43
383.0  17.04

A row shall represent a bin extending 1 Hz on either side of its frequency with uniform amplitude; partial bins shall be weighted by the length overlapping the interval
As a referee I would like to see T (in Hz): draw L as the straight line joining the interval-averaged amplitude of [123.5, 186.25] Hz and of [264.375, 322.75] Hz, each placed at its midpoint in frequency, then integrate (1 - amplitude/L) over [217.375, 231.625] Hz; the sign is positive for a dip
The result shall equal 2.0 Hz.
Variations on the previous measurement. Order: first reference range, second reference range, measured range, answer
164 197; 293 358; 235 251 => -1.9 Hz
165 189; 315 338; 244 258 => -4.1 Hz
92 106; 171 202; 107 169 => -2.9 Hz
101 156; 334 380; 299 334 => 2.5 Hz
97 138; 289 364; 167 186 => 3.9 Hz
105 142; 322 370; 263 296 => -2.0 Hz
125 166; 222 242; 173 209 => 4.8 Hz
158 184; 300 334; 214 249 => 1.5 Hz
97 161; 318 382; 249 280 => -2.2 Hz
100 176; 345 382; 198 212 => 1.3 Hz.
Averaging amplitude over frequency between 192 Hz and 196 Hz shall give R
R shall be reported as 14.4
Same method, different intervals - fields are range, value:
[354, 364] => 15.4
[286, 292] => 17.8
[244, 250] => 18.9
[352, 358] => 16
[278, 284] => 18.8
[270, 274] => 19.1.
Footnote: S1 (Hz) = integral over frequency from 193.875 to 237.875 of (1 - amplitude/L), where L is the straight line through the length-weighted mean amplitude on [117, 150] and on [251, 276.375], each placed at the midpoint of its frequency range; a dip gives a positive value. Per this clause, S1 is 7.4 Hz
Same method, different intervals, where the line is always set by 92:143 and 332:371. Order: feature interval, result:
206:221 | 1.92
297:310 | -0.55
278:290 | -0.33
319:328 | 1.28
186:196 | 3.96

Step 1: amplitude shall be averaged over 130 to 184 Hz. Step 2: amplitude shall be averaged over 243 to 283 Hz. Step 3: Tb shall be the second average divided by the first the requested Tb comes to 0.9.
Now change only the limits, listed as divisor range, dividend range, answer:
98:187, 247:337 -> 0.82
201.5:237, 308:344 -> 0.87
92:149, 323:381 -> 0.66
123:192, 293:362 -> 0.82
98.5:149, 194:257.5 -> 0.76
